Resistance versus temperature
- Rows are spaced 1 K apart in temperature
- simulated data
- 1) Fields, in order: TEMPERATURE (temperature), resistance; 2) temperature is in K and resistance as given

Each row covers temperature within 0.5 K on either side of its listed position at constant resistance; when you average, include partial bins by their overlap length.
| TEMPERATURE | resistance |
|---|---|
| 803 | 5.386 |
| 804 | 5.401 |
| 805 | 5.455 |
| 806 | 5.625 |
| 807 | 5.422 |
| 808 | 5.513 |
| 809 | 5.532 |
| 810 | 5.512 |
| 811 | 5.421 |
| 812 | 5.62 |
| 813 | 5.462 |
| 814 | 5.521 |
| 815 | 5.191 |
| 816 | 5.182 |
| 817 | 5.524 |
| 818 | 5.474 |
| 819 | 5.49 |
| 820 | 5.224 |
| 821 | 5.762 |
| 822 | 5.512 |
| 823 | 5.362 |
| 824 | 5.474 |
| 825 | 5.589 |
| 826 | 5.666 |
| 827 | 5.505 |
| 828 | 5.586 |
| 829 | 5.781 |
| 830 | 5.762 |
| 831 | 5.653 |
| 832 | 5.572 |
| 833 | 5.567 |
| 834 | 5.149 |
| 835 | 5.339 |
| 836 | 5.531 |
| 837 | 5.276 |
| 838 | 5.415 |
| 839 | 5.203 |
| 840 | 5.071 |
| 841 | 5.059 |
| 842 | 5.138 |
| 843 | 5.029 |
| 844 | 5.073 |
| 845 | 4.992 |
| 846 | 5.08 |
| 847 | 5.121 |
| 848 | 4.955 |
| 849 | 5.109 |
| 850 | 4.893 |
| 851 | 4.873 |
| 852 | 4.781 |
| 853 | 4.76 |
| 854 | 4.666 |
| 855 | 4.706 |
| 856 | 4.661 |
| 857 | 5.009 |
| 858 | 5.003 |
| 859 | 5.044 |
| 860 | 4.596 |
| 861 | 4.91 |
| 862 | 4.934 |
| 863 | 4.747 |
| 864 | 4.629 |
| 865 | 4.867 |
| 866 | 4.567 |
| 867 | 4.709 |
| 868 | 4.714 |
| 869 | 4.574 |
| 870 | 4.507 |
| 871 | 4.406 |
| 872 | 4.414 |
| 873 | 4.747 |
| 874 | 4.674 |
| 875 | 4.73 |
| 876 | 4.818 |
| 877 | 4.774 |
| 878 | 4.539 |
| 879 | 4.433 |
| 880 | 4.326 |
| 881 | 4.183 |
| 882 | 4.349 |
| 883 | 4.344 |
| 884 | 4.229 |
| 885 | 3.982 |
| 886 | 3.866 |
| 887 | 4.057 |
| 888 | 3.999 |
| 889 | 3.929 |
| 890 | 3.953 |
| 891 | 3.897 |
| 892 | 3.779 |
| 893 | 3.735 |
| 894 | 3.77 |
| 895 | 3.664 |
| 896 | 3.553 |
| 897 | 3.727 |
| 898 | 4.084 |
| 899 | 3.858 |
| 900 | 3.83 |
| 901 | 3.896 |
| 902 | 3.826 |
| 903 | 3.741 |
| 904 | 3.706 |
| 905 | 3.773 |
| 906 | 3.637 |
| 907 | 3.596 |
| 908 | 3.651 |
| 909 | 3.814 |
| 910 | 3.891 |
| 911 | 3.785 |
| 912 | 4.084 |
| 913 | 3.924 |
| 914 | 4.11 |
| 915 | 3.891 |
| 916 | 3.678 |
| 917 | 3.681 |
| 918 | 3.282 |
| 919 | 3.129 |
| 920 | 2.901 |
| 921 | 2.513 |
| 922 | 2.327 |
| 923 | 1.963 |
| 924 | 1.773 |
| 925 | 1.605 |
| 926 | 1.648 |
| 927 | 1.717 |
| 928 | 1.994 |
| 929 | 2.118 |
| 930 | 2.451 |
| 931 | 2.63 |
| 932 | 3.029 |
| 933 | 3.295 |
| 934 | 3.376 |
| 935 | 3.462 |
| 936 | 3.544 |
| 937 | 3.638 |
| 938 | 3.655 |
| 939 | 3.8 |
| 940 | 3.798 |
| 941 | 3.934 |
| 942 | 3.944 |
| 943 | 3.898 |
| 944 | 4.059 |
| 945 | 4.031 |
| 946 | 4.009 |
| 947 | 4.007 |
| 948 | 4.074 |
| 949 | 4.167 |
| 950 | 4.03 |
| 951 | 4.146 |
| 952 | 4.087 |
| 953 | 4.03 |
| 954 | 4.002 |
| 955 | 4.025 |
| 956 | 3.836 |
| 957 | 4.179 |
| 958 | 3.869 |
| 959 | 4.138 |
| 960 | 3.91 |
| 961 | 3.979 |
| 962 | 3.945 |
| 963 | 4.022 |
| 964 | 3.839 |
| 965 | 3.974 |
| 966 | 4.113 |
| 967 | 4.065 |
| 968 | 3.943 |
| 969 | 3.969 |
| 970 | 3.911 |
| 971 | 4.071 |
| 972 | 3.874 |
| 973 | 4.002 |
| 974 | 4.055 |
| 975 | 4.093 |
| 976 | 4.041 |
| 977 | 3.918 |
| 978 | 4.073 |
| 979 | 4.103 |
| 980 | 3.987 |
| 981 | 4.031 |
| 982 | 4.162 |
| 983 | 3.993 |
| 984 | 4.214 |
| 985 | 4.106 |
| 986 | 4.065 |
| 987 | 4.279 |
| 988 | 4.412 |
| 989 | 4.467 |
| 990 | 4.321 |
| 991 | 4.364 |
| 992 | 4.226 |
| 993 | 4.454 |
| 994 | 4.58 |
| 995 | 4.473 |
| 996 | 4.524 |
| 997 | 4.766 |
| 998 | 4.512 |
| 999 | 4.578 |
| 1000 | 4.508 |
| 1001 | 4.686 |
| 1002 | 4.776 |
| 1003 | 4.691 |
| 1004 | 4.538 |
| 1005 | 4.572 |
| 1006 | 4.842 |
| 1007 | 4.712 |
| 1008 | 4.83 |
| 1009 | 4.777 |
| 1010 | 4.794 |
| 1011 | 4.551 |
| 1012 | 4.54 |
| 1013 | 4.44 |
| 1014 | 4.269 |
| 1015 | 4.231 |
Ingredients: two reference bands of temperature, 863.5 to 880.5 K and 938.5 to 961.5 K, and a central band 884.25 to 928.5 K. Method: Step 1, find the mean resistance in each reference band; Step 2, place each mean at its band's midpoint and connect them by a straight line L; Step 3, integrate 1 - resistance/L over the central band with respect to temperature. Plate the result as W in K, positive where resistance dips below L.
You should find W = 9.3 K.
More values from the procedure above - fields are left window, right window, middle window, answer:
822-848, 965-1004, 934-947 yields 2.2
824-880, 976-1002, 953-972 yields 2.0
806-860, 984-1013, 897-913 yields 3.7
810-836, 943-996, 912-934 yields 8.5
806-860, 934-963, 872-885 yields 0.7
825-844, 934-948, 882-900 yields 2.6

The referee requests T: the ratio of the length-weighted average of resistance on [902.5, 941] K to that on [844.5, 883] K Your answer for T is 0.7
